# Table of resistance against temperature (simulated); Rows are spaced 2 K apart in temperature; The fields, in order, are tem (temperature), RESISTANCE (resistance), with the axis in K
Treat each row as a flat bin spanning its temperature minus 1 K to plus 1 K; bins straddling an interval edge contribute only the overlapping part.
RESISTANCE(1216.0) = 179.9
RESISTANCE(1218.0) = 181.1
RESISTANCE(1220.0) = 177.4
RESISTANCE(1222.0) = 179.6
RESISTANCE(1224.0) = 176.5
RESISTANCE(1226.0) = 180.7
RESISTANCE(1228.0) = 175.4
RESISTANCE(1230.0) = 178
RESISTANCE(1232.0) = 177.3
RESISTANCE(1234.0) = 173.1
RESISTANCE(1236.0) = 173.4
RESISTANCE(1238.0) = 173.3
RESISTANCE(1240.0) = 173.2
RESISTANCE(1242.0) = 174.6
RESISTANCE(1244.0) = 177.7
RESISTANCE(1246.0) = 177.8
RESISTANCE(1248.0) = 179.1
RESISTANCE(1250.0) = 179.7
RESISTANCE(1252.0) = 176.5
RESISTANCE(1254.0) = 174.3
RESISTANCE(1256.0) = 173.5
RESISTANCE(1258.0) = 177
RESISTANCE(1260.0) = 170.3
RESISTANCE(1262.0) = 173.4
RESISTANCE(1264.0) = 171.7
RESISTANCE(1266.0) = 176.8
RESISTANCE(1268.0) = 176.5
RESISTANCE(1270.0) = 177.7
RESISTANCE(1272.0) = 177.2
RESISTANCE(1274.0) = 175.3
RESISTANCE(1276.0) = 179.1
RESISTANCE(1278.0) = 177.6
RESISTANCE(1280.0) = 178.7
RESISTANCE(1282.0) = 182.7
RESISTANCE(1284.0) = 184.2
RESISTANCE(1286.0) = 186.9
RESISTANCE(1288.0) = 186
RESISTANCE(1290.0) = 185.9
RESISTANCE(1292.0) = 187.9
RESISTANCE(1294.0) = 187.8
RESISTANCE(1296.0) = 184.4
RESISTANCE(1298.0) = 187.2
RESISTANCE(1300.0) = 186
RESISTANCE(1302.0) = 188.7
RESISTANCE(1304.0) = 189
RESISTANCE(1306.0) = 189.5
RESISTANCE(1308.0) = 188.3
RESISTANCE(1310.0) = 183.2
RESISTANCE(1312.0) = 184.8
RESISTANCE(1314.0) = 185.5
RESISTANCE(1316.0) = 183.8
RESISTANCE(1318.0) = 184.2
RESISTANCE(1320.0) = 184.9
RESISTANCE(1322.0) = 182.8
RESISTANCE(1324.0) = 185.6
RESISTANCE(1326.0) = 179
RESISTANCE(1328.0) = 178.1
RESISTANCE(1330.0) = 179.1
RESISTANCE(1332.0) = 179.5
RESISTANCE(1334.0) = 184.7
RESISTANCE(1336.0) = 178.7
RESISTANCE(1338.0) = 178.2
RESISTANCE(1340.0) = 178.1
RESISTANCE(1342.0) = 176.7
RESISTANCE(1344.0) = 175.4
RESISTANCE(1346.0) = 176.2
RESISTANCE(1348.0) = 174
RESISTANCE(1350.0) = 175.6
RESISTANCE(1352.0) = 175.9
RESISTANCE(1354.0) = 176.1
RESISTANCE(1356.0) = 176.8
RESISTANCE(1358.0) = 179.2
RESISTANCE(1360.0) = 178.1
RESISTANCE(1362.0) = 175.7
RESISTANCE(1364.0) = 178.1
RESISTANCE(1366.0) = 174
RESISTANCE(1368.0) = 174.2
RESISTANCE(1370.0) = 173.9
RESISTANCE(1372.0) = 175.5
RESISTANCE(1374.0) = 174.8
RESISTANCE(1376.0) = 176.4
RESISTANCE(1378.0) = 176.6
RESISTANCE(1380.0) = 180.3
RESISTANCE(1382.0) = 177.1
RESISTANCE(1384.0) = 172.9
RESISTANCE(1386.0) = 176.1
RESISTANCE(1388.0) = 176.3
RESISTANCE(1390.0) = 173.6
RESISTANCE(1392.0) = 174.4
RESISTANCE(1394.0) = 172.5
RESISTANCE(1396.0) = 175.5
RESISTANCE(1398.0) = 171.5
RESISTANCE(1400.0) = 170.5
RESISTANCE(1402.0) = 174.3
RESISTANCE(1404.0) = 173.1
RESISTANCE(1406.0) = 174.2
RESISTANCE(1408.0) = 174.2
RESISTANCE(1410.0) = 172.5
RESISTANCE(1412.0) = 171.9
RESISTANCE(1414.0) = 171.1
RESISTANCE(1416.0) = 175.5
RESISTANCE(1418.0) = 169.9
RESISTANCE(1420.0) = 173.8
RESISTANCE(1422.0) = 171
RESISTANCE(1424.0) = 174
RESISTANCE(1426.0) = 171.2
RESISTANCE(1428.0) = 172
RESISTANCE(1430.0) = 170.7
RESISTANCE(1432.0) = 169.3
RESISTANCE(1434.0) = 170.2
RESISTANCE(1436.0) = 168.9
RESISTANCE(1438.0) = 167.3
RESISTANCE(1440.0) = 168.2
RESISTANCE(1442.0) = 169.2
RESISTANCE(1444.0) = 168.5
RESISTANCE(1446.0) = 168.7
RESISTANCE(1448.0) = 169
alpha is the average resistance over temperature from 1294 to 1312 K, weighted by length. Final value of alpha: 187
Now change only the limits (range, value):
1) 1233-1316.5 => 180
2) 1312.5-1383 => 178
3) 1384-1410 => 174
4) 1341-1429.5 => 175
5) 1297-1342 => 183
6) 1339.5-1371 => 176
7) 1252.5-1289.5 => 178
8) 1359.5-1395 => 176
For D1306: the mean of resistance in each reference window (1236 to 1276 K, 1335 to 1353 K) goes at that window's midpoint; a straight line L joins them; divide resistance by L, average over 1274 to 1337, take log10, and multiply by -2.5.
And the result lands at -0.047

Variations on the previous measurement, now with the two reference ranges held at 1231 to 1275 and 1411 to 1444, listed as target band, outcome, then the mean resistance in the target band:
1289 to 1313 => -0.077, 187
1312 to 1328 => -0.059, 183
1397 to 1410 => -0.009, 173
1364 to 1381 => -0.022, 176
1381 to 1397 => -0.019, 175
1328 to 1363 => -0.028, 178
